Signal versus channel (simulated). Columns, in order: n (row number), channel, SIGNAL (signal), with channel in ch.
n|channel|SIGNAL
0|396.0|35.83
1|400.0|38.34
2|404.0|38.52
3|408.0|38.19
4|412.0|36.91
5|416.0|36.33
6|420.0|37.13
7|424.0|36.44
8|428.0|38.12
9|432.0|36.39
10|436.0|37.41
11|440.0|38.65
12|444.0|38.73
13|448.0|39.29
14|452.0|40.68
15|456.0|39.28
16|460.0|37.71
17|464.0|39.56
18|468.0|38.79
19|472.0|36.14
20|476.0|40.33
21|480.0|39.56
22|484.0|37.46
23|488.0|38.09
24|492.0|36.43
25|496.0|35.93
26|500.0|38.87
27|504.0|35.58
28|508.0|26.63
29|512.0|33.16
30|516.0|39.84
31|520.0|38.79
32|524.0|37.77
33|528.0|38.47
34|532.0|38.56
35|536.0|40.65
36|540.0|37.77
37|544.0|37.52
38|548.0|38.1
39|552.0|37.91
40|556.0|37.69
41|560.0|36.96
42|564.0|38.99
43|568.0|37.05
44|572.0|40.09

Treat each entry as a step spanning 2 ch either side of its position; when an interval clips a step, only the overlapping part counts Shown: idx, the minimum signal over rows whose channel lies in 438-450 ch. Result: 38.65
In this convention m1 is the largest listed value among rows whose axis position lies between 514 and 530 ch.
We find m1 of 39.84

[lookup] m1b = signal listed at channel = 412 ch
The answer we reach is 36.91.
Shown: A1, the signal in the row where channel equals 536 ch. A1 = 40.65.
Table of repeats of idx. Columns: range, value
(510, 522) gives 33.16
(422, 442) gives 36.39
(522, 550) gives 37.52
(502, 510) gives 26.63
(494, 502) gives 35.93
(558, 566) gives 36.96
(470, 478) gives 36.14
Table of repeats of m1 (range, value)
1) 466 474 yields 38.79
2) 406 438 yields 38.19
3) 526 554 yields 40.65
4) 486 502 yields 38.87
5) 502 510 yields 35.58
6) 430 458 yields 40.68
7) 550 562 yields 37.91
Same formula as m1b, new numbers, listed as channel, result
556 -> 37.69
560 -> 36.96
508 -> 26.63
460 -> 37.71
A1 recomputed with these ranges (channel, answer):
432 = 36.39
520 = 38.79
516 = 39.84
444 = 38.73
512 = 33.16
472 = 36.14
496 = 35.93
